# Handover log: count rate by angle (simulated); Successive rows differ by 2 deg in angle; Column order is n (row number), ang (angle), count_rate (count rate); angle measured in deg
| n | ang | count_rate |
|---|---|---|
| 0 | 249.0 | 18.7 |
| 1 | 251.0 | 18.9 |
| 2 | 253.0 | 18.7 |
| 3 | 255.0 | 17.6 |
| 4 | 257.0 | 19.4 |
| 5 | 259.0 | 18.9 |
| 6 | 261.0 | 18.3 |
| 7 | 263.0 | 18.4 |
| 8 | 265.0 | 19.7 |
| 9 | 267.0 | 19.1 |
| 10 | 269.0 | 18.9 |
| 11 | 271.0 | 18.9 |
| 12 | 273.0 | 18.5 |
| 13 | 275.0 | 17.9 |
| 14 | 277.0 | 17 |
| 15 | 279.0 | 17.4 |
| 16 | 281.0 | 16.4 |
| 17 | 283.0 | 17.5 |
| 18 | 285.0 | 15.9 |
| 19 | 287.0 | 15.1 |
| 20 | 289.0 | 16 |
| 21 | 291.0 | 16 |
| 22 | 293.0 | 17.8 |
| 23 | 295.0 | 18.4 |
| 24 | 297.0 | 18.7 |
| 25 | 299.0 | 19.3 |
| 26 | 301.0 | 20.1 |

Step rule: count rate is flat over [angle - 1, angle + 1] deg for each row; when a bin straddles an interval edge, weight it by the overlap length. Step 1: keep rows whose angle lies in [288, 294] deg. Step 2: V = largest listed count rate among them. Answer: 17.8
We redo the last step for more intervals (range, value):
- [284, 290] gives 16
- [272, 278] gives 18.5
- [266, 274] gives 19.1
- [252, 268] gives 19.7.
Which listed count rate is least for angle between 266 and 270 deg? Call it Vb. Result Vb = 18.9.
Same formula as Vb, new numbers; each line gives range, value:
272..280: 17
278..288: 15.1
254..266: 17.6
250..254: 18.7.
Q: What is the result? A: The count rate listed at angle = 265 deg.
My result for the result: 19.7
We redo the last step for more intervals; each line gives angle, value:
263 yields 18.4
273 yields 18.5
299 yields 19.3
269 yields 18.9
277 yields 17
